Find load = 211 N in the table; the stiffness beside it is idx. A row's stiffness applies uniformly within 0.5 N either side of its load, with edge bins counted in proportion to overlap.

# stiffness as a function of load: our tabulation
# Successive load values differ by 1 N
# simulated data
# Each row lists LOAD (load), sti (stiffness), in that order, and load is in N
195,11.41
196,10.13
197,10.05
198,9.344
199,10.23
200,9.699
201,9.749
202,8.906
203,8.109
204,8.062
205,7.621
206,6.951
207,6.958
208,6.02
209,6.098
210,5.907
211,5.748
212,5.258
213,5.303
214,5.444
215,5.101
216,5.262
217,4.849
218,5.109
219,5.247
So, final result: 5.748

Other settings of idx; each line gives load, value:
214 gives 5.444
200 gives 9.699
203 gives 8.109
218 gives 5.109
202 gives 8.906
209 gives 6.098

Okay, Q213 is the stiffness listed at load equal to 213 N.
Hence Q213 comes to 5.303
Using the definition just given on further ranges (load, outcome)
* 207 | 6.958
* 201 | 9.749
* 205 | 7.621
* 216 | 5.262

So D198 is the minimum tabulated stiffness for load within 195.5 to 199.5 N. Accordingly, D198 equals 9.344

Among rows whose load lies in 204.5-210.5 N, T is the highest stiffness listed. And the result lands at 7.621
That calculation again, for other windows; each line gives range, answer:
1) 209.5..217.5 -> 5.907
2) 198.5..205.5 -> 10.23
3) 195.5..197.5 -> 10.13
